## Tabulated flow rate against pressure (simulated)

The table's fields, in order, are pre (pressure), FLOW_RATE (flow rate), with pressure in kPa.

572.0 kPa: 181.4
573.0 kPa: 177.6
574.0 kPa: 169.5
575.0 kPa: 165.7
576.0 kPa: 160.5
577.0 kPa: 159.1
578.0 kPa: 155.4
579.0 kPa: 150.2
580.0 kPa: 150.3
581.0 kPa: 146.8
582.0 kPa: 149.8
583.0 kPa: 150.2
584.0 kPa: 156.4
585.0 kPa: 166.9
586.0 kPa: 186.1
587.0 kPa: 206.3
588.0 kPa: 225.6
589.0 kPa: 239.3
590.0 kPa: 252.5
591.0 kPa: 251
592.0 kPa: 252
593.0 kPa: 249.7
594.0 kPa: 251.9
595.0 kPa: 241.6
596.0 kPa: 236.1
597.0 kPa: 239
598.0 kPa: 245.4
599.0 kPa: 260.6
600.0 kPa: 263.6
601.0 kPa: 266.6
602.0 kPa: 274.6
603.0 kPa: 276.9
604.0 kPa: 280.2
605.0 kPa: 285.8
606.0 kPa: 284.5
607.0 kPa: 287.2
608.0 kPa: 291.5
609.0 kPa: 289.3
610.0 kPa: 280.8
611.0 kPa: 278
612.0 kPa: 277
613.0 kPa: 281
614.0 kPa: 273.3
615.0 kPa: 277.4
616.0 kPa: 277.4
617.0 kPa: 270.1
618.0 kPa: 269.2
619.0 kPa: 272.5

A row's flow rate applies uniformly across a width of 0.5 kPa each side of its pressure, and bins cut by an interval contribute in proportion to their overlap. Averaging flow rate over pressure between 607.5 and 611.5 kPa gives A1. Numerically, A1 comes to 285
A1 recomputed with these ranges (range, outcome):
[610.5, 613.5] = 279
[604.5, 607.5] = 286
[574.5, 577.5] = 162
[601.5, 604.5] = 277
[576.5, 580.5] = 154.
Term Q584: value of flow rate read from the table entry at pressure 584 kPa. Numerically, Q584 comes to 156.4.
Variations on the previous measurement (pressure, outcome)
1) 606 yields 284.5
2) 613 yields 281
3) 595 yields 241.6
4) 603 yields 276.9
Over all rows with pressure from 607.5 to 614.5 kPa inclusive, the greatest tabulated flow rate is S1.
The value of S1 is 291.5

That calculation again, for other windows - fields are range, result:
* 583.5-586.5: 186.1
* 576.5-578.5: 159.1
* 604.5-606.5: 285.8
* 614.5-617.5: 277.4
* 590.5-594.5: 252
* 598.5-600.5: 263.6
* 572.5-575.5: 177.6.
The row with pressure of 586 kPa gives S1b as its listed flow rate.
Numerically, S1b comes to 186.1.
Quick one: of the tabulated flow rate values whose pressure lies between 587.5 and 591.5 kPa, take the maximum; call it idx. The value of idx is 252.5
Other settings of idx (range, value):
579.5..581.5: 150.3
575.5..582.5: 160.5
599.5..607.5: 287.2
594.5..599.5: 260.6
